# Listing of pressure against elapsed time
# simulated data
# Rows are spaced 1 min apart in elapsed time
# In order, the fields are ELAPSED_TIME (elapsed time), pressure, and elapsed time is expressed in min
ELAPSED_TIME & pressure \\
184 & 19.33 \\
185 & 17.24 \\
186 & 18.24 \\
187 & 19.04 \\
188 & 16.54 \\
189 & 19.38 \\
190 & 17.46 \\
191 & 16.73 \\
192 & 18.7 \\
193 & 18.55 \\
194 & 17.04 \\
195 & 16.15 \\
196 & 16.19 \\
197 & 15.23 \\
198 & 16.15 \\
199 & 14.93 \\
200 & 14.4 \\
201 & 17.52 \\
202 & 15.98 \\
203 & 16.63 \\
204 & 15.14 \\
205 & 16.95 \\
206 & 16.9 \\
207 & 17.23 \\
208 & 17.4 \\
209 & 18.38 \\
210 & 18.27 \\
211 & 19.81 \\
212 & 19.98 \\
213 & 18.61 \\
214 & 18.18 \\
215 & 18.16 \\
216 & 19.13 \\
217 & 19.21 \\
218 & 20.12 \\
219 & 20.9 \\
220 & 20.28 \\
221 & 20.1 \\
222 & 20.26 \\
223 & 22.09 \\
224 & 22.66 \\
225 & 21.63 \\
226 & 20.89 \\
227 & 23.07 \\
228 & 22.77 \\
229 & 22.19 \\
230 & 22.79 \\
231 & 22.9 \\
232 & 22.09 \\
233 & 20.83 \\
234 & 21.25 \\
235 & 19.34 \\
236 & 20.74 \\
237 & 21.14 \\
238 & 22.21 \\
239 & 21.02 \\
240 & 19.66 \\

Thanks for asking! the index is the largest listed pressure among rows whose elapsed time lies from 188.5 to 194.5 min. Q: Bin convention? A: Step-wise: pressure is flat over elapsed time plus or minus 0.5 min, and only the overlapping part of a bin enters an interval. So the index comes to 19.38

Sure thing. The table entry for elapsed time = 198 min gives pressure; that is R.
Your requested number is 16.15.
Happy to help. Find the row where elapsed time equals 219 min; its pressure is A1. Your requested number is 20.9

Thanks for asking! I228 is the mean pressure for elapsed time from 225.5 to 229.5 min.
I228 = 22.2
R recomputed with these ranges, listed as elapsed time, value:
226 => 20.89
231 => 22.9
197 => 15.23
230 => 22.79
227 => 23.07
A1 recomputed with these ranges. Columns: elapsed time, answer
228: 22.77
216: 19.13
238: 22.21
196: 16.19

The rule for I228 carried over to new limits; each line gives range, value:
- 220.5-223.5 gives 20.8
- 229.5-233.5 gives 22.2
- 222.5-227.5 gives 22.1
